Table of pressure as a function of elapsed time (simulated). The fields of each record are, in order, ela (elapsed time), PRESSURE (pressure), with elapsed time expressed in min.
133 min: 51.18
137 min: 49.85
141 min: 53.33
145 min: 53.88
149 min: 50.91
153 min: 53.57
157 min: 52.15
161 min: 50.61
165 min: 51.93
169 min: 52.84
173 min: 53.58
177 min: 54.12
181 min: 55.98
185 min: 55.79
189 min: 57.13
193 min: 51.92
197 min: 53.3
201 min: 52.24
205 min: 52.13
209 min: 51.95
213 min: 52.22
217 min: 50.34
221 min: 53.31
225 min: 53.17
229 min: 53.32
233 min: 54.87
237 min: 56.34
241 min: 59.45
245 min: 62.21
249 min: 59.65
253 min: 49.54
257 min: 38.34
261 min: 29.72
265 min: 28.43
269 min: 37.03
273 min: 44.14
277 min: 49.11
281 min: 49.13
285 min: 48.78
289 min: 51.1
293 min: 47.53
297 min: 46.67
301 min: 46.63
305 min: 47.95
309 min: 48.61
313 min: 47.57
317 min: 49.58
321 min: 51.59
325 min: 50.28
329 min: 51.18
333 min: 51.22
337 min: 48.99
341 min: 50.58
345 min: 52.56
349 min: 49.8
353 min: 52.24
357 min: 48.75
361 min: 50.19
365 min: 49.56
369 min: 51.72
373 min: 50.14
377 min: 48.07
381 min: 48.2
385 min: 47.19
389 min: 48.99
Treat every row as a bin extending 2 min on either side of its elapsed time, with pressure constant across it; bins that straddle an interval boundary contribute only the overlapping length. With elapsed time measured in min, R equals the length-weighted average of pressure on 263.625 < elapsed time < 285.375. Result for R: 42.7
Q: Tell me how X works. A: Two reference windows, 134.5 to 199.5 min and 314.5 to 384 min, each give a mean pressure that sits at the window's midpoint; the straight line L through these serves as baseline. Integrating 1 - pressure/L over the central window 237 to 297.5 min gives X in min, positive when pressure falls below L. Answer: 5.29 min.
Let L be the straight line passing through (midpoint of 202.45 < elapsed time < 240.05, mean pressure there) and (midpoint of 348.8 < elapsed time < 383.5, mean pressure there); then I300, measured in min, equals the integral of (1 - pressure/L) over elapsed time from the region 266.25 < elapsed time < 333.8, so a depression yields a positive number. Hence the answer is 4.6 min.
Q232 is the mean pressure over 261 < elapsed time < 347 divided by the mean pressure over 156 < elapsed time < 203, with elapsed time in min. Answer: 0.88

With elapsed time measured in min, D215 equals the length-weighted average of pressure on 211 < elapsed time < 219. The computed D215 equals 51.3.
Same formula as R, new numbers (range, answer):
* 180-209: 53.9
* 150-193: 53.6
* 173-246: 54.3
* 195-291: 49.6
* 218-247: 55.9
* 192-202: 52.6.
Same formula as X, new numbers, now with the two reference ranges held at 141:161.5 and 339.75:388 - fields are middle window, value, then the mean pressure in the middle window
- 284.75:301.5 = 0.8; 48.2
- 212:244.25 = -1.9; 54.5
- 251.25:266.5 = 4.4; 36.6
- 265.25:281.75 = 2.6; 42.8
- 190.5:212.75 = -0.2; 52.4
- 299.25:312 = 0.7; 47.7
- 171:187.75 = -0.9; 55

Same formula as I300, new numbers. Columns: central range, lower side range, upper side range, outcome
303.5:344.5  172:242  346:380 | 0.9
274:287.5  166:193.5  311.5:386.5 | 0.8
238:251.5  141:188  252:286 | -4.8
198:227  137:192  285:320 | -0.3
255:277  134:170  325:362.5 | 6.2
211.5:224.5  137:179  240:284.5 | -0.9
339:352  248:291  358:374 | -0.6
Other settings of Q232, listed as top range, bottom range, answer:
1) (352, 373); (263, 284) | 1.20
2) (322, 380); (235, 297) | 1.06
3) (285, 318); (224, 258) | 0.88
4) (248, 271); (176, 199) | 0.72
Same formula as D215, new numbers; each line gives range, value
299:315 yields 47.7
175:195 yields 55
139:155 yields 52.9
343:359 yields 50.8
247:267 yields 41.1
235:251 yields 59.4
